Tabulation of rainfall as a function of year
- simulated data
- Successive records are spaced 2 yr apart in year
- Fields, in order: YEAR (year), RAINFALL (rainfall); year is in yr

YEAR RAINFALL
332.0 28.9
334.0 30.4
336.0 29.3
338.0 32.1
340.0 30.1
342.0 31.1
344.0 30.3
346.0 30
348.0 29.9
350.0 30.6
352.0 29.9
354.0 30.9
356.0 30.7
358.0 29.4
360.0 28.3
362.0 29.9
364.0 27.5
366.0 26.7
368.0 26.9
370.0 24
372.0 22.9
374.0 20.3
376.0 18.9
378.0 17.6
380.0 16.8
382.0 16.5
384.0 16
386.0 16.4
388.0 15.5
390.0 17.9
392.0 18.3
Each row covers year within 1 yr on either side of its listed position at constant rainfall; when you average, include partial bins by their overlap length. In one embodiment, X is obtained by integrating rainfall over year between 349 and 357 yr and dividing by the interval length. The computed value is 30.5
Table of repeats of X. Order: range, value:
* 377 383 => 17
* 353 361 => 29.8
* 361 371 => 27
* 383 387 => 16.2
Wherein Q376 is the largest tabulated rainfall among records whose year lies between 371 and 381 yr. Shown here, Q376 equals 22.9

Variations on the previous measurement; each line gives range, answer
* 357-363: 29.9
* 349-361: 30.9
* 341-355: 31.1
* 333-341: 32.1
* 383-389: 16.4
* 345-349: 30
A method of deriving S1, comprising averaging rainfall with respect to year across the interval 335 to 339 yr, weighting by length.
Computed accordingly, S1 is 30.7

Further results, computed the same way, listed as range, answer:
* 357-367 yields 28.4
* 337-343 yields 31.1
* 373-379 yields 18.9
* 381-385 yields 16.2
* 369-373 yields 23.4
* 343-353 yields 30.1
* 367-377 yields 22.6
